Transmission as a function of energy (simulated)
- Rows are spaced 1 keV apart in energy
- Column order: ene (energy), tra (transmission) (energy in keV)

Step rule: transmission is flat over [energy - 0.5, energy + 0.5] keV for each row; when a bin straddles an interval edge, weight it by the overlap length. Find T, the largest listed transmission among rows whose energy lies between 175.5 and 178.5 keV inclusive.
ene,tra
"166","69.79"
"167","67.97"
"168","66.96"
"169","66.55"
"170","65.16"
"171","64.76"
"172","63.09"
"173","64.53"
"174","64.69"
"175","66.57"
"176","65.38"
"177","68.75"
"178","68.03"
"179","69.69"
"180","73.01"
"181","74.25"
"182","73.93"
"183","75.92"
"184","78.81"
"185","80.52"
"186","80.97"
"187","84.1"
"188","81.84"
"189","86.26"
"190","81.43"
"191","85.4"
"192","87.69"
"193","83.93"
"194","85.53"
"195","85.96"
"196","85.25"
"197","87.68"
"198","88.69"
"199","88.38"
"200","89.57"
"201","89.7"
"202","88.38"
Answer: 68.75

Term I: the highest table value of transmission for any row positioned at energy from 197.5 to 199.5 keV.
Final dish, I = 88.69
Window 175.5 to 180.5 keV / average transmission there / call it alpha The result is 69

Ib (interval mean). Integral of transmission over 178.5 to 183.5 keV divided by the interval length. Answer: 73.4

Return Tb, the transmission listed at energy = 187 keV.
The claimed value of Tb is 84.1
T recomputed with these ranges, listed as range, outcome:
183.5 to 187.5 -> 84.1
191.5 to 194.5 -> 87.69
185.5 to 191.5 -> 86.26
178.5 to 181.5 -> 74.25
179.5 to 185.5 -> 80.52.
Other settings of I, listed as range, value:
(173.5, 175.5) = 66.57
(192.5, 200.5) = 89.57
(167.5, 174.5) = 66.96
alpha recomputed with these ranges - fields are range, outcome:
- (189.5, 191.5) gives 83.4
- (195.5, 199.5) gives 87.5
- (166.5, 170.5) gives 66.7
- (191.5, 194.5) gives 85.7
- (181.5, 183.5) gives 74.9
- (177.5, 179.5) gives 68.9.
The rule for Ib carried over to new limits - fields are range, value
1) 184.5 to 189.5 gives 82.7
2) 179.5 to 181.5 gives 73.6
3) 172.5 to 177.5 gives 66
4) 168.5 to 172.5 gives 64.9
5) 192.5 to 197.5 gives 85.7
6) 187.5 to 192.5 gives 84.5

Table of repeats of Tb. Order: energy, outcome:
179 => 69.69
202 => 88.38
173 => 64.53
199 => 88.38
